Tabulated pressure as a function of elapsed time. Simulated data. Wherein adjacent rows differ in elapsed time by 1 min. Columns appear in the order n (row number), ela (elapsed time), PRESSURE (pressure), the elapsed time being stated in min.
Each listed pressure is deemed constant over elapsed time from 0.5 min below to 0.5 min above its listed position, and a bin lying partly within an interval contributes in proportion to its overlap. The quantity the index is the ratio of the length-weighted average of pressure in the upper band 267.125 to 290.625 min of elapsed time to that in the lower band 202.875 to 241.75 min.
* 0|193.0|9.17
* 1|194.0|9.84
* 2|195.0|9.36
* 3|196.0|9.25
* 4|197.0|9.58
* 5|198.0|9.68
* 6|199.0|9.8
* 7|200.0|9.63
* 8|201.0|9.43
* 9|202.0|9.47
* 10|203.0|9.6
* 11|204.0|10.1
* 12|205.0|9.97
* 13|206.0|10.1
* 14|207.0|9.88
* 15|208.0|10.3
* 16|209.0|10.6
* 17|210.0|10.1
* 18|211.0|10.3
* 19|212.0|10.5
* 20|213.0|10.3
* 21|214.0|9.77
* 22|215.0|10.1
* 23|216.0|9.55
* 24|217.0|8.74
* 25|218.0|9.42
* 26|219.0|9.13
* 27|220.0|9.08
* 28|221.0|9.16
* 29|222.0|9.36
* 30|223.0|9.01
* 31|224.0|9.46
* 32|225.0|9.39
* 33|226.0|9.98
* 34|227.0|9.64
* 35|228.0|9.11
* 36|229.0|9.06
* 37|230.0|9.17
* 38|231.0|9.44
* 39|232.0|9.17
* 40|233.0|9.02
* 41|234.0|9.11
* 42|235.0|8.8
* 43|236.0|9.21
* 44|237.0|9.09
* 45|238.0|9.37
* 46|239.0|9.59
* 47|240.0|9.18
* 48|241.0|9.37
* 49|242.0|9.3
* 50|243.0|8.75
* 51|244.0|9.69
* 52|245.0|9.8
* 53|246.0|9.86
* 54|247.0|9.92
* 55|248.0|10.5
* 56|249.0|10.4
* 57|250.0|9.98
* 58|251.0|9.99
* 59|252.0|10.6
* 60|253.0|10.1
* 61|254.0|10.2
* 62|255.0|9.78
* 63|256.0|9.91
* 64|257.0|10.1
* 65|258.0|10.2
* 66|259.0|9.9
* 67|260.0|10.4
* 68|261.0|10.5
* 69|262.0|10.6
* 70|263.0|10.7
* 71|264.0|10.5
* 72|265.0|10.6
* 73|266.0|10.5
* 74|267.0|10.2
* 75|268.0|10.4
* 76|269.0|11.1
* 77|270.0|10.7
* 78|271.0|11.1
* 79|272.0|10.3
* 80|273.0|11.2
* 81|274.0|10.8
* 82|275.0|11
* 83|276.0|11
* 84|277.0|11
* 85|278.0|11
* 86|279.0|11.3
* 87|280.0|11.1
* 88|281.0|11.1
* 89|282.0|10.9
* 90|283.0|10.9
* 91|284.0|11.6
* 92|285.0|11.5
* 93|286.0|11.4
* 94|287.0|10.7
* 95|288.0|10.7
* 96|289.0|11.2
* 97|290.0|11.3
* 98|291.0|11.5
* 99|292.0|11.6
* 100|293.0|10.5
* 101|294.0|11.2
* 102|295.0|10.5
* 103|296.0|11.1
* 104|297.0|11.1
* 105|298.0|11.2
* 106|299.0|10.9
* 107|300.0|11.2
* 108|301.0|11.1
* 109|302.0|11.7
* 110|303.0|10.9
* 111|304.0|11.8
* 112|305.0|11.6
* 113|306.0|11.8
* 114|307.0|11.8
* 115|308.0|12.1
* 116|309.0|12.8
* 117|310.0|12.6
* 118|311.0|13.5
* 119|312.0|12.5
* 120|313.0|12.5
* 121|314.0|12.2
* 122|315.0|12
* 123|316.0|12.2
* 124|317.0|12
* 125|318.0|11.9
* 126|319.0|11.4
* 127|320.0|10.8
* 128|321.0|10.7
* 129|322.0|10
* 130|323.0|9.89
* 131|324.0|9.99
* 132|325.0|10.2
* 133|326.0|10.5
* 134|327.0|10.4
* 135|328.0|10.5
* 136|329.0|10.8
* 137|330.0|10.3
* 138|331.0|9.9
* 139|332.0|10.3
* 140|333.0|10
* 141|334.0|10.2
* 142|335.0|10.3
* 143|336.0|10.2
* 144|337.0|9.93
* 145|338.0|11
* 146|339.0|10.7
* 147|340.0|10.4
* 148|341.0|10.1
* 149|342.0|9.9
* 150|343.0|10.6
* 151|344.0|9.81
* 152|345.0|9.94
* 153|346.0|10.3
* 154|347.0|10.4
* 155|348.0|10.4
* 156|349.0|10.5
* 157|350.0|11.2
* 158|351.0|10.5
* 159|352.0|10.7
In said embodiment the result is 1.2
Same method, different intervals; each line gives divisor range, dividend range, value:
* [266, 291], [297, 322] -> 1.07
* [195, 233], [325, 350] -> 1.07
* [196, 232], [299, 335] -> 1.17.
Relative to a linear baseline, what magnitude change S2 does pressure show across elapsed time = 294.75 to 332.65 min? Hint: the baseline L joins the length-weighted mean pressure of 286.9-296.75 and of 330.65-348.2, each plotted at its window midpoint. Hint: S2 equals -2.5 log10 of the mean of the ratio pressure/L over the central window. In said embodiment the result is -0.059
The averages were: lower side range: 11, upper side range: 10.2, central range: 11.3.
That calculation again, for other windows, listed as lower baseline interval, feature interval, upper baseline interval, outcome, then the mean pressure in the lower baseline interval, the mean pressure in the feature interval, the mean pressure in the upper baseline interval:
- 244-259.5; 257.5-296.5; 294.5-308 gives -0.016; 10.1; 10.9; 11.3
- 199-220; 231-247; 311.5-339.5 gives 0.087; 9.83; 9.31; 10.8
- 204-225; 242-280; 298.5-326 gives 0.022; 9.74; 10.4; 11.5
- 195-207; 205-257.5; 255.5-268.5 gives 0.040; 9.69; 9.65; 10.3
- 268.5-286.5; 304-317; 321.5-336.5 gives -0.166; 11.1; 12.3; 10.2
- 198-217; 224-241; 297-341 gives 0.103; 9.93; 9.28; 11.1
